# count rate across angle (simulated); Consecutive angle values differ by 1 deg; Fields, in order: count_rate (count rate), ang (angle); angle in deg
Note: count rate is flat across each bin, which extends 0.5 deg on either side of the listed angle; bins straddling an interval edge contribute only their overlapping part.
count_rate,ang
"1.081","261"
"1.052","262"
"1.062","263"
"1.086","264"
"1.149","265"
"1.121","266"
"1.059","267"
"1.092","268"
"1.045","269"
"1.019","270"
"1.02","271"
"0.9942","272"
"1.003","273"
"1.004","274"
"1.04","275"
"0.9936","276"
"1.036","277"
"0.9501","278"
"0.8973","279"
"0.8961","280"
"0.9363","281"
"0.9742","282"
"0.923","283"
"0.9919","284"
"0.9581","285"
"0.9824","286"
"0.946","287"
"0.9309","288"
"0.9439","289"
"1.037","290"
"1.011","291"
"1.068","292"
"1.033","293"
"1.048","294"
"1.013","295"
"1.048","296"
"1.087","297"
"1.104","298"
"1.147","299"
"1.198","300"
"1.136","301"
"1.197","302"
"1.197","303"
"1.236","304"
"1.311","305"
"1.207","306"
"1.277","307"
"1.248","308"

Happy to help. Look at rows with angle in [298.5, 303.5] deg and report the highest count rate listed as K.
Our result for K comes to 1.198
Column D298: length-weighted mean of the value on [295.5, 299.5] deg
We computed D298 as 1.1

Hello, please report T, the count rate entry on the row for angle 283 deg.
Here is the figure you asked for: 0.923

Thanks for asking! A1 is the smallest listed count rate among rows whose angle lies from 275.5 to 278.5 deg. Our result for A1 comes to 0.9501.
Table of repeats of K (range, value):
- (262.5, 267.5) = 1.149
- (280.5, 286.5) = 0.9919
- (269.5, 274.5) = 1.02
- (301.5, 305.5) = 1.311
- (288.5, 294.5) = 1.068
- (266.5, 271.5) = 1.092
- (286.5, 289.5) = 0.946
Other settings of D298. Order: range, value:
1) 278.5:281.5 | 0.91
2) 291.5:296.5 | 1.04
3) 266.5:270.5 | 1.05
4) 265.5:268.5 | 1.09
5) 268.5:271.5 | 1.03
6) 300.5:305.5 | 1.22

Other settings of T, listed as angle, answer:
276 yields 0.9936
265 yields 1.149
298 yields 1.104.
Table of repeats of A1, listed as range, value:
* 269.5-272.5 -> 0.9942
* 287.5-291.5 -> 0.9309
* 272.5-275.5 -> 1.003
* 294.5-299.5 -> 1.013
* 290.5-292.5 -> 1.011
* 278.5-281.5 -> 0.8961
